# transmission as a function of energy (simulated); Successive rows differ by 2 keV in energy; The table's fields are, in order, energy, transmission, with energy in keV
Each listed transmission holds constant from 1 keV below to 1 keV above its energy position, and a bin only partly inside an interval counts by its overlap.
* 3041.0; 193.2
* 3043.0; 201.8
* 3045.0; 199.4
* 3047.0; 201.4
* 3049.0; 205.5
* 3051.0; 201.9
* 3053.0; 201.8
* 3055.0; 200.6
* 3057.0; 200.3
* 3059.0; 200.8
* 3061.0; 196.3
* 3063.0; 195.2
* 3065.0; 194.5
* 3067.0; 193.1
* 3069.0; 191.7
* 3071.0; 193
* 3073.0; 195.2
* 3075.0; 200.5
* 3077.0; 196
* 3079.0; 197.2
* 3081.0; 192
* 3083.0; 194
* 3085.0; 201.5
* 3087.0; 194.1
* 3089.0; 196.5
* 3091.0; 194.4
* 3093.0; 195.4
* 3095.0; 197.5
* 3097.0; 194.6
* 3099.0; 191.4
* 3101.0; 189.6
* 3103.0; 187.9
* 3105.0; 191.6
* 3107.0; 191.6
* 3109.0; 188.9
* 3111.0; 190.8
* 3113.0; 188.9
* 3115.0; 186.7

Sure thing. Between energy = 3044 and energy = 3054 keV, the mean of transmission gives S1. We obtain 202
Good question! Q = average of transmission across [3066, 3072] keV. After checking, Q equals 193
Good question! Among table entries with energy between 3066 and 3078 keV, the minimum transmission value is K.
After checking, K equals 191.7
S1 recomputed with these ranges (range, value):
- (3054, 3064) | 199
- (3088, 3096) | 196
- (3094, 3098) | 196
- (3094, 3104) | 192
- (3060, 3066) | 195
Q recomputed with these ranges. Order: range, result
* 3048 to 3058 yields 202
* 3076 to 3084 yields 195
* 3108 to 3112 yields 190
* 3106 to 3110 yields 190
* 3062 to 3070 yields 194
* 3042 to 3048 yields 201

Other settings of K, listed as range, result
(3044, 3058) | 199.4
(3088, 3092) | 194.4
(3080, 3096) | 192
